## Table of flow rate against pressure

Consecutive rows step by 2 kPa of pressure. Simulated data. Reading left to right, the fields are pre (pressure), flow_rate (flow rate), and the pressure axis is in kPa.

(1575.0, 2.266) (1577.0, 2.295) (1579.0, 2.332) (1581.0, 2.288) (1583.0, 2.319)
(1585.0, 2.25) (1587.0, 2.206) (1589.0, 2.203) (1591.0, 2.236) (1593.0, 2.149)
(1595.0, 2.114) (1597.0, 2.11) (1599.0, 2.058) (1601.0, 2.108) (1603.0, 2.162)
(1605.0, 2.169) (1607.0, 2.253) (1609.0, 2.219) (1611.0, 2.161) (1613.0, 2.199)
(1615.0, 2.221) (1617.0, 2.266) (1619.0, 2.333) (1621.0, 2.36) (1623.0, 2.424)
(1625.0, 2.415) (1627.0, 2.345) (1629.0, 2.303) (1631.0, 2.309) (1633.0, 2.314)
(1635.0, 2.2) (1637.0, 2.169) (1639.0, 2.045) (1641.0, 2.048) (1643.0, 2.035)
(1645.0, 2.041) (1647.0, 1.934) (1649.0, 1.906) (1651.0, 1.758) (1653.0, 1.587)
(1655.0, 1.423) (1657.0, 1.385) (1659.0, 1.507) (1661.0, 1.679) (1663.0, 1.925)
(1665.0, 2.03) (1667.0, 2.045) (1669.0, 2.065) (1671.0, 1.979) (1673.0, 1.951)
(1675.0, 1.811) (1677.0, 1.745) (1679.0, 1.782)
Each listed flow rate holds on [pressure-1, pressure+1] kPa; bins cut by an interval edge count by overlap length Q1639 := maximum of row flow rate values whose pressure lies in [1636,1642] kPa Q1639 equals 2.169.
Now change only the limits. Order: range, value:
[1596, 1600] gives 2.11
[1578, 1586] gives 2.332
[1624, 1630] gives 2.415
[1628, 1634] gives 2.314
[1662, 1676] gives 2.065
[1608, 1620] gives 2.333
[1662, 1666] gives 2.03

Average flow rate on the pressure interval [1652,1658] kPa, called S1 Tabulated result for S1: 1.46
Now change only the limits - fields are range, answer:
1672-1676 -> 1.88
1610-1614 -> 2.18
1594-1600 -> 2.09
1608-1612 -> 2.19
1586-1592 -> 2.21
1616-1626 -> 2.36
